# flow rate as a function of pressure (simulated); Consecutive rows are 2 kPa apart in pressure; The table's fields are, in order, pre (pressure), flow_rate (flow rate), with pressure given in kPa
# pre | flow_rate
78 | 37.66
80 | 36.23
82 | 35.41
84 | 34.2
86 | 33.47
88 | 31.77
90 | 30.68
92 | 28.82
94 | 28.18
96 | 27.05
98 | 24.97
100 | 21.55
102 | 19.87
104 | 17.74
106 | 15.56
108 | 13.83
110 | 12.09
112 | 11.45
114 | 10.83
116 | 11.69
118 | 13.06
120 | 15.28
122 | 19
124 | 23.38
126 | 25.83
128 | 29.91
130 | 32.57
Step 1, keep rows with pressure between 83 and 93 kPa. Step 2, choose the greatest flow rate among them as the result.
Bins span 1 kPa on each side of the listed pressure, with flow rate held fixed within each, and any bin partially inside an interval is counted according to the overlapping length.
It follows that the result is 34.2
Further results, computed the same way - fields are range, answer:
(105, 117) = 15.56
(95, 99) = 27.05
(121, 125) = 23.38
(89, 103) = 30.68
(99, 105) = 21.55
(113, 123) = 19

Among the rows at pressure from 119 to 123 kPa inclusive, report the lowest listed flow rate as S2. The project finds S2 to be 15.28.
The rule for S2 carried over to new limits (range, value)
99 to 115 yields 10.83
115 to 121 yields 11.69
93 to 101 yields 21.55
